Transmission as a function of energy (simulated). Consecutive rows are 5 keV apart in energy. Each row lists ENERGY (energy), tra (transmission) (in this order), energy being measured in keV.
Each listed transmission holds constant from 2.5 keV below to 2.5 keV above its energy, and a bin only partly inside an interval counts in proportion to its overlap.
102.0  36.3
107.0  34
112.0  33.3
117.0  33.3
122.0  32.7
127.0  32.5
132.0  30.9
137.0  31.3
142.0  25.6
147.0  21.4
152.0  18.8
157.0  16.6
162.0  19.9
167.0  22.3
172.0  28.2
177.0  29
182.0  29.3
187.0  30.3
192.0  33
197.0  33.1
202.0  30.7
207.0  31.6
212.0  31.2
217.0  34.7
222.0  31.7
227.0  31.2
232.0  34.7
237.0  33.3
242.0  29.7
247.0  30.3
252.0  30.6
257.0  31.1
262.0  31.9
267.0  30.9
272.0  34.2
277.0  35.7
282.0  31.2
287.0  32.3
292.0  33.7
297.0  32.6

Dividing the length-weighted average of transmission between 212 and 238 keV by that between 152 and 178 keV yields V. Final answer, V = 1.47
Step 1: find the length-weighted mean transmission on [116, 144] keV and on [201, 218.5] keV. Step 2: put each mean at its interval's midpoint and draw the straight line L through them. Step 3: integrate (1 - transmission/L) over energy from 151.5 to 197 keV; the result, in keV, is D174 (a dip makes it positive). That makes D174 8.10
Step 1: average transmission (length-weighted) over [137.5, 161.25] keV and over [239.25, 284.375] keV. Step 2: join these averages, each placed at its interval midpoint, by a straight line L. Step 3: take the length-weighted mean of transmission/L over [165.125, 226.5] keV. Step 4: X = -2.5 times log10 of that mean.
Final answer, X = -0.19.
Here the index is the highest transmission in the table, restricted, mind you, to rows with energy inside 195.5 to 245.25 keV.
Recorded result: 34.7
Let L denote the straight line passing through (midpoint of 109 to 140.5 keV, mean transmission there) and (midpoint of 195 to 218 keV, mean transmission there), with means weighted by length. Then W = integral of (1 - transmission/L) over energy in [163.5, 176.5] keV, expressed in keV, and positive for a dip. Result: 2.7 keV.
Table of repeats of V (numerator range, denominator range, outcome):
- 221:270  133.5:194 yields 1.24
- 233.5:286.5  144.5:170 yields 1.60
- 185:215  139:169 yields 1.52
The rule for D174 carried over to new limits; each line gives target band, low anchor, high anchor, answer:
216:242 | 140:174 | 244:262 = -3.8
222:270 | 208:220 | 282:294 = 1.6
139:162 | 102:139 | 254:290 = 8.4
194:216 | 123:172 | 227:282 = -2.4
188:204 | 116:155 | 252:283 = -1.1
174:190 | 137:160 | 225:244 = -2.3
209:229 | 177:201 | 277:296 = -0.3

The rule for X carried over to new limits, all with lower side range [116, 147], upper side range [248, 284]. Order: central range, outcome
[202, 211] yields 0.000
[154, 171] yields 0.445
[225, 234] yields -0.045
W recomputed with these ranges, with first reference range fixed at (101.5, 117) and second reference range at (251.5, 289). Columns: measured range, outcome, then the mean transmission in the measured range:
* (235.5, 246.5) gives 0.52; 31.1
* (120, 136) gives 0.92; 31.9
